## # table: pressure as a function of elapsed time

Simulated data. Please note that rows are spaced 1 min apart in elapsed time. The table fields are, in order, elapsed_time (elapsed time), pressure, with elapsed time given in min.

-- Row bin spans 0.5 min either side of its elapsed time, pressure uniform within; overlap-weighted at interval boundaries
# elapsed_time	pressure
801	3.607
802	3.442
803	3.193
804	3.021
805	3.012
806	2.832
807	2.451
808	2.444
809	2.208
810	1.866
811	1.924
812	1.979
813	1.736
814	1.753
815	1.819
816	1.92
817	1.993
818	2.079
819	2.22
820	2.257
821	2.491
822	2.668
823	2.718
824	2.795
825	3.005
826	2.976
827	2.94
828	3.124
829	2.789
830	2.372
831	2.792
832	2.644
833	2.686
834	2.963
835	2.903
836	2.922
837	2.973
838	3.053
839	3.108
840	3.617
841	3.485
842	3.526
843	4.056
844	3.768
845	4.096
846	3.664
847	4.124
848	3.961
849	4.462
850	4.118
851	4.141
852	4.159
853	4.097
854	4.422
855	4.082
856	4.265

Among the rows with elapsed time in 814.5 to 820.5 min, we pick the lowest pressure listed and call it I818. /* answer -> 1.819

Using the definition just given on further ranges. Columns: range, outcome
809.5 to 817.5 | 1.736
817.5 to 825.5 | 2.079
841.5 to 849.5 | 3.526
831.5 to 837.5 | 2.644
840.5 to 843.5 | 3.485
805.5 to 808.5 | 2.444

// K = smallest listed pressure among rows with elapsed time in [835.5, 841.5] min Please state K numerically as 2.922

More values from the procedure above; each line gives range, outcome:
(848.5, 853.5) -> 4.097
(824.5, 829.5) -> 2.789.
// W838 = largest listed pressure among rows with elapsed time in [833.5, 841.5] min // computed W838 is 3.617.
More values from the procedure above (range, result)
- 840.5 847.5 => 4.124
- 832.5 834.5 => 2.963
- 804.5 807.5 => 3.012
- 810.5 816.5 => 1.979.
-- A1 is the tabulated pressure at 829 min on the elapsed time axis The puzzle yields 2.789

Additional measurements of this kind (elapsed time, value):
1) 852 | 4.159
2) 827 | 2.94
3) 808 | 2.444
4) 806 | 2.832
